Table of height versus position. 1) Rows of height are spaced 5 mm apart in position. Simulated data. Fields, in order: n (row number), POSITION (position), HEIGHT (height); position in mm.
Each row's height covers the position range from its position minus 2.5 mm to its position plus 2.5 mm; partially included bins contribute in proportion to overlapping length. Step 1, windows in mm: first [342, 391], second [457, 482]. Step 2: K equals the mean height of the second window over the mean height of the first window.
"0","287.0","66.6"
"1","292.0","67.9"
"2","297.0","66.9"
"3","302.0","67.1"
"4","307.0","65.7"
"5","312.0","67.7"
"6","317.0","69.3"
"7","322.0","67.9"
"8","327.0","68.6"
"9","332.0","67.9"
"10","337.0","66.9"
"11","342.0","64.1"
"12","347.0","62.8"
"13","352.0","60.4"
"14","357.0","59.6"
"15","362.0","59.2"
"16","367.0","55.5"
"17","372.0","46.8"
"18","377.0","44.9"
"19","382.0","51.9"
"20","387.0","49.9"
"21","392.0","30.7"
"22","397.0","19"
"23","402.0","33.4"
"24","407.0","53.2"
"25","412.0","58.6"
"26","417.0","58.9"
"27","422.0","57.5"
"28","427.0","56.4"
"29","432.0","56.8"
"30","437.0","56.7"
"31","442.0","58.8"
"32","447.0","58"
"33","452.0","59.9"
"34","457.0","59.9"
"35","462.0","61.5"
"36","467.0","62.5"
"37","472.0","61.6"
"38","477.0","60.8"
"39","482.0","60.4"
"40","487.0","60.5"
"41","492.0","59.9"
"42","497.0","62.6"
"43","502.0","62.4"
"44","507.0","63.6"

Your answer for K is 1.13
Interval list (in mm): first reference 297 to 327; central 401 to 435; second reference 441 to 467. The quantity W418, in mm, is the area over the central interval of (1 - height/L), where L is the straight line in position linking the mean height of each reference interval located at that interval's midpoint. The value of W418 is 4.0 mm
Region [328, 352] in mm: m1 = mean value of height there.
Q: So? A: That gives 65.1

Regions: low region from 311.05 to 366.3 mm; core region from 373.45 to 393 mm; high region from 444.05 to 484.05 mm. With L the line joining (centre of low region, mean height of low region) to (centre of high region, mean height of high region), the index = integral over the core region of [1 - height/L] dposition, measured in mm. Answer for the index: 5.5 mm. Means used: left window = 64.6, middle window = 45.5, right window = 60.6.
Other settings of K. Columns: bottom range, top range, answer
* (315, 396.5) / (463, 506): 1.08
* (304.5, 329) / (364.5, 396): 0.67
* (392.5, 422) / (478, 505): 1.37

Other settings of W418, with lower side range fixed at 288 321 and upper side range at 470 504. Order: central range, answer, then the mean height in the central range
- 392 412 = 8.3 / 37.6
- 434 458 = 1.5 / 58.5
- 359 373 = 2.3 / 54.8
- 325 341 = -0.2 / 67.4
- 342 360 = 1.2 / 61.3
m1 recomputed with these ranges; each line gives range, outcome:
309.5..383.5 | 61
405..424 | 57.1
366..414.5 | 44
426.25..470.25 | 59.1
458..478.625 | 61.5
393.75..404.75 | 27.1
